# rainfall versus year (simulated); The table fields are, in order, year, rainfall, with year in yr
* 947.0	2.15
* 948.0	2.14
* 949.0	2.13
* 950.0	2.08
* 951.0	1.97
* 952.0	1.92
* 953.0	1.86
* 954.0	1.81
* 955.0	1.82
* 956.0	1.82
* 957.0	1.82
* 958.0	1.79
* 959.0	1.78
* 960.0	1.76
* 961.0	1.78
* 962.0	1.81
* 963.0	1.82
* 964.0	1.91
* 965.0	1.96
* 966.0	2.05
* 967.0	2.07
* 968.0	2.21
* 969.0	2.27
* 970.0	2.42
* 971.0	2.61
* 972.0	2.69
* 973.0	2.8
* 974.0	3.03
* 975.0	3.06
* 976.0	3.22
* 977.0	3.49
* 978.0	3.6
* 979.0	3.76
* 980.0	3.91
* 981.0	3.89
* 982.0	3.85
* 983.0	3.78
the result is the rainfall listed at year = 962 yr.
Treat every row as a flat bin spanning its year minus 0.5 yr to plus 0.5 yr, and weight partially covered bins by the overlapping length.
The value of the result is 1.81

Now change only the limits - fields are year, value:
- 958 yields 1.79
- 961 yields 1.78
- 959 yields 1.78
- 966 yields 2.05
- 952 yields 1.92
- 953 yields 1.86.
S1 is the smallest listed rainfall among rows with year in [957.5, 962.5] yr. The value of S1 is 1.76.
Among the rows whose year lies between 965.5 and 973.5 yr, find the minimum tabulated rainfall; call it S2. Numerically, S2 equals 2.05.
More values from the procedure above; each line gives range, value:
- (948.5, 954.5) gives 1.81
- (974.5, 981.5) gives 3.06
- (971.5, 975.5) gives 2.69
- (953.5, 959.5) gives 1.78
